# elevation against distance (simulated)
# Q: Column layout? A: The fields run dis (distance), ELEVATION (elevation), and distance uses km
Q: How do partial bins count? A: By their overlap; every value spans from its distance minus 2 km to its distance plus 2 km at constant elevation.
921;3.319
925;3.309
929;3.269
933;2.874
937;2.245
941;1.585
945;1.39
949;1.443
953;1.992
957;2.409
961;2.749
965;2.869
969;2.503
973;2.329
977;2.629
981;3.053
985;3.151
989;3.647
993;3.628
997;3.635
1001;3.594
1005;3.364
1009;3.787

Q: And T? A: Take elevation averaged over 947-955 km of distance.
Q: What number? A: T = 1.72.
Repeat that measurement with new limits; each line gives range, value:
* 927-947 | 2.27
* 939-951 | 1.47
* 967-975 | 2.42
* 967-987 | 2.73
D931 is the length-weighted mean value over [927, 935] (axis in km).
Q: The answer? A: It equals 3.07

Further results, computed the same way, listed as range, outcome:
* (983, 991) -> 3.4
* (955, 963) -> 2.58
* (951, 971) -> 2.5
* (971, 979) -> 2.48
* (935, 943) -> 1.92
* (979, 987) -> 3.1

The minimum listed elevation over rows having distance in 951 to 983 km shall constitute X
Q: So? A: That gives 1.992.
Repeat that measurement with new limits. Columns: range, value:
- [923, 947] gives 1.39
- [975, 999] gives 2.629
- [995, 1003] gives 3.594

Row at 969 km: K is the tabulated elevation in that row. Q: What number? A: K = 2.503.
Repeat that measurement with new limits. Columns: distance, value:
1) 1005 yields 3.364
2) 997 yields 3.635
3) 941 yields 1.585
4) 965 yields 2.869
